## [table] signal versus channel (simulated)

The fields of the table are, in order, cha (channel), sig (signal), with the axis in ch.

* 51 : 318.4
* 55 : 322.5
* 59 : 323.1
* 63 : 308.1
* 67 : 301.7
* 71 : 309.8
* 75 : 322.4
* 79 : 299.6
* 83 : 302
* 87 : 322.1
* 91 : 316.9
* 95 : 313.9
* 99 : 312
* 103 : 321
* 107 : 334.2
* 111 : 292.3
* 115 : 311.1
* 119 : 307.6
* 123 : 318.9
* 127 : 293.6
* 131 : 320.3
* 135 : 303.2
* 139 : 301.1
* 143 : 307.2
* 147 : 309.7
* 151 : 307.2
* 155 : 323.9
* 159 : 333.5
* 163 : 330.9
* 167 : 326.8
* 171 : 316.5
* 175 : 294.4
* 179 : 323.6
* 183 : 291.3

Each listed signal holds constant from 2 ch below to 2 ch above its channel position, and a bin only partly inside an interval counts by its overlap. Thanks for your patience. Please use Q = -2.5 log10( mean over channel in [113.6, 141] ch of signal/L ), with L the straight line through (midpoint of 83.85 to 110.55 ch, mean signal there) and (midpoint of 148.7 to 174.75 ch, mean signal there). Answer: 0.04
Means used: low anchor 318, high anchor 321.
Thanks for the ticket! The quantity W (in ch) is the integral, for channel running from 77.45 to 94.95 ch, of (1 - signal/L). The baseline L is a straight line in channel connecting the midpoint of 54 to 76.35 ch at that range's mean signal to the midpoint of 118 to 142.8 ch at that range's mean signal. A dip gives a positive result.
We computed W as 0.1 ch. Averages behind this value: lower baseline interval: 314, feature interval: 311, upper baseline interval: 307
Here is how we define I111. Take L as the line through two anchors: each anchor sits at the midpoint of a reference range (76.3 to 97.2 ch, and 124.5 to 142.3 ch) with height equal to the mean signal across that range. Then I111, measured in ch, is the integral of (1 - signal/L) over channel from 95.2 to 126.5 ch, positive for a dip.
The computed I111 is -0.5 ch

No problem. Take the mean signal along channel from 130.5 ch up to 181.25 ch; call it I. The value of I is 315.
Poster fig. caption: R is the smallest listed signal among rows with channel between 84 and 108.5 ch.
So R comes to 312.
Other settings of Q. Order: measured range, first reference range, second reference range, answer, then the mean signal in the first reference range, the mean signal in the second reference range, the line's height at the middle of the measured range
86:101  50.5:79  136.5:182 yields -0.01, 314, 315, 314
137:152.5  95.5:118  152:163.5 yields 0.06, 314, 327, 324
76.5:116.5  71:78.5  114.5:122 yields 0.00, 314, 310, 312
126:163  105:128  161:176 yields 0.01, 310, 319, 315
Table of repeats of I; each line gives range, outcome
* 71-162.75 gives 313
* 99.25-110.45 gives 321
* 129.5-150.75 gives 308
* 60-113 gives 312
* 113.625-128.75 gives 308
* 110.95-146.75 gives 307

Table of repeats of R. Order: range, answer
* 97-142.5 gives 292.3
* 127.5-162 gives 301.1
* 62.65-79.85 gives 299.6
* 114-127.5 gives 293.6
